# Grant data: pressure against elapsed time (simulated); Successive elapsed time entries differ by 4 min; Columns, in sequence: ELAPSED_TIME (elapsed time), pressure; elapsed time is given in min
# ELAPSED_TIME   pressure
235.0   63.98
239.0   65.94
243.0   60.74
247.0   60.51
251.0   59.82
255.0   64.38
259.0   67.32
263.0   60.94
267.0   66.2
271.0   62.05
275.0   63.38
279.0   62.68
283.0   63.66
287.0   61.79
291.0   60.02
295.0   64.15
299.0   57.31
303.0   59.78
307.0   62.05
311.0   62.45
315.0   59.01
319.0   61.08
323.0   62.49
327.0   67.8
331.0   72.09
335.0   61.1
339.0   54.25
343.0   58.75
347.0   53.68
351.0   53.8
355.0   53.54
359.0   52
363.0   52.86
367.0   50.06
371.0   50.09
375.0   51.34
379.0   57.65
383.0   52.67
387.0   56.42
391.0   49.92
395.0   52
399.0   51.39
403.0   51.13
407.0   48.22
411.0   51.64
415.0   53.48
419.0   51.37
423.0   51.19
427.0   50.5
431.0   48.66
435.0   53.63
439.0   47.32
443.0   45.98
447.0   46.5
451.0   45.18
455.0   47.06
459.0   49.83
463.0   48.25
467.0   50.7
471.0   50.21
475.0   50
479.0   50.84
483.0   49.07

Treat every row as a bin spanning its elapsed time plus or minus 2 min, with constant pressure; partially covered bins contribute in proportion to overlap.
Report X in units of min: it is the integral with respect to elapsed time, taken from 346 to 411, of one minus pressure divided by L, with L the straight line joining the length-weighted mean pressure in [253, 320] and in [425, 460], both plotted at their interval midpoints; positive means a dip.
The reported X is 2.1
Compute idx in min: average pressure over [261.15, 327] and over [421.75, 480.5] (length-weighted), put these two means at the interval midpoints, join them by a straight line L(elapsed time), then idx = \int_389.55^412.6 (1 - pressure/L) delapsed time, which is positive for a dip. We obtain 1.1 min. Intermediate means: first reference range 62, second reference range 49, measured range 50.7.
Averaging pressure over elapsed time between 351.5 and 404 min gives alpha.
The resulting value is 52.5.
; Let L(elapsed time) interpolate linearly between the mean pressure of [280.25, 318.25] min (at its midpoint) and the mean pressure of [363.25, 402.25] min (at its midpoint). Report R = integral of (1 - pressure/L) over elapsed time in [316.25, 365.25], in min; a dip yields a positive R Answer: -1.5 min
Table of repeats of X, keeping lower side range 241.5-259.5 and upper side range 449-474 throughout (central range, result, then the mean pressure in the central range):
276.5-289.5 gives -0.5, 62.6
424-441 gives 0.1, 50.1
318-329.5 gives -1.4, 64.4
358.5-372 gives 0.9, 51.3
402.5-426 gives 0.2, 51.1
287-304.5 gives -0.4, 60.5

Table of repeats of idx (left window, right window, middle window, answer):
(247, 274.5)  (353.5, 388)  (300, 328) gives -1.7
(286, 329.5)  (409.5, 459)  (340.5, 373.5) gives 2.2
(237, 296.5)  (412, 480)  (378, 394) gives 0.0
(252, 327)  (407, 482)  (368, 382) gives 0.6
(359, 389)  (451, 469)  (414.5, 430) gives -0.2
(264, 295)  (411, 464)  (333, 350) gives 0.2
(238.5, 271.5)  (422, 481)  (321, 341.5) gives -2.1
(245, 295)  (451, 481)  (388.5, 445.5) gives 2.3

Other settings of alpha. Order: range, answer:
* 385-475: 50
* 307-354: 60.5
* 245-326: 62.1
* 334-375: 53.7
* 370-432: 51.8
